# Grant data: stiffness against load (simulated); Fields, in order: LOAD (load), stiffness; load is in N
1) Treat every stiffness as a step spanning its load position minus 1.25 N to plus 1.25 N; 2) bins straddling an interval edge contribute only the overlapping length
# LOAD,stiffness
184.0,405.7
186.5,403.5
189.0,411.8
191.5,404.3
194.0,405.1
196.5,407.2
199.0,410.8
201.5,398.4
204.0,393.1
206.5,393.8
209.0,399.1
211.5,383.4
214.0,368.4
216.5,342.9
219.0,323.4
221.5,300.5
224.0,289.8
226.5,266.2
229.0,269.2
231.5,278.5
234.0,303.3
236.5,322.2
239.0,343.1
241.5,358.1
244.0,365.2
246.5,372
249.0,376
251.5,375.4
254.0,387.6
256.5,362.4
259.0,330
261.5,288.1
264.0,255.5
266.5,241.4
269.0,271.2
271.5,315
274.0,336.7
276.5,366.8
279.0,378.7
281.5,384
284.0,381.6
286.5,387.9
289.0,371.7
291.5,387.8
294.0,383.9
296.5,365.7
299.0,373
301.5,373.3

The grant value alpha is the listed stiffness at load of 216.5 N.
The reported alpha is 342.9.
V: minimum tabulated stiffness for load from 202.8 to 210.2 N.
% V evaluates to 393.1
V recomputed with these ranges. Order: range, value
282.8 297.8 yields 365.7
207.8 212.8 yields 383.4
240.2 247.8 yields 358.1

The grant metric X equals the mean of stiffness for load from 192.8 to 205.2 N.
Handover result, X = 403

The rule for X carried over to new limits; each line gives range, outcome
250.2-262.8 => 348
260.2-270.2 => 264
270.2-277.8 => 339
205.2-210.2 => 396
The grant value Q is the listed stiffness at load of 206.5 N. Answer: 393.8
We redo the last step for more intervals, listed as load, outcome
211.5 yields 383.4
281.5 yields 384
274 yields 336.7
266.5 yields 241.4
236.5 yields 322.2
